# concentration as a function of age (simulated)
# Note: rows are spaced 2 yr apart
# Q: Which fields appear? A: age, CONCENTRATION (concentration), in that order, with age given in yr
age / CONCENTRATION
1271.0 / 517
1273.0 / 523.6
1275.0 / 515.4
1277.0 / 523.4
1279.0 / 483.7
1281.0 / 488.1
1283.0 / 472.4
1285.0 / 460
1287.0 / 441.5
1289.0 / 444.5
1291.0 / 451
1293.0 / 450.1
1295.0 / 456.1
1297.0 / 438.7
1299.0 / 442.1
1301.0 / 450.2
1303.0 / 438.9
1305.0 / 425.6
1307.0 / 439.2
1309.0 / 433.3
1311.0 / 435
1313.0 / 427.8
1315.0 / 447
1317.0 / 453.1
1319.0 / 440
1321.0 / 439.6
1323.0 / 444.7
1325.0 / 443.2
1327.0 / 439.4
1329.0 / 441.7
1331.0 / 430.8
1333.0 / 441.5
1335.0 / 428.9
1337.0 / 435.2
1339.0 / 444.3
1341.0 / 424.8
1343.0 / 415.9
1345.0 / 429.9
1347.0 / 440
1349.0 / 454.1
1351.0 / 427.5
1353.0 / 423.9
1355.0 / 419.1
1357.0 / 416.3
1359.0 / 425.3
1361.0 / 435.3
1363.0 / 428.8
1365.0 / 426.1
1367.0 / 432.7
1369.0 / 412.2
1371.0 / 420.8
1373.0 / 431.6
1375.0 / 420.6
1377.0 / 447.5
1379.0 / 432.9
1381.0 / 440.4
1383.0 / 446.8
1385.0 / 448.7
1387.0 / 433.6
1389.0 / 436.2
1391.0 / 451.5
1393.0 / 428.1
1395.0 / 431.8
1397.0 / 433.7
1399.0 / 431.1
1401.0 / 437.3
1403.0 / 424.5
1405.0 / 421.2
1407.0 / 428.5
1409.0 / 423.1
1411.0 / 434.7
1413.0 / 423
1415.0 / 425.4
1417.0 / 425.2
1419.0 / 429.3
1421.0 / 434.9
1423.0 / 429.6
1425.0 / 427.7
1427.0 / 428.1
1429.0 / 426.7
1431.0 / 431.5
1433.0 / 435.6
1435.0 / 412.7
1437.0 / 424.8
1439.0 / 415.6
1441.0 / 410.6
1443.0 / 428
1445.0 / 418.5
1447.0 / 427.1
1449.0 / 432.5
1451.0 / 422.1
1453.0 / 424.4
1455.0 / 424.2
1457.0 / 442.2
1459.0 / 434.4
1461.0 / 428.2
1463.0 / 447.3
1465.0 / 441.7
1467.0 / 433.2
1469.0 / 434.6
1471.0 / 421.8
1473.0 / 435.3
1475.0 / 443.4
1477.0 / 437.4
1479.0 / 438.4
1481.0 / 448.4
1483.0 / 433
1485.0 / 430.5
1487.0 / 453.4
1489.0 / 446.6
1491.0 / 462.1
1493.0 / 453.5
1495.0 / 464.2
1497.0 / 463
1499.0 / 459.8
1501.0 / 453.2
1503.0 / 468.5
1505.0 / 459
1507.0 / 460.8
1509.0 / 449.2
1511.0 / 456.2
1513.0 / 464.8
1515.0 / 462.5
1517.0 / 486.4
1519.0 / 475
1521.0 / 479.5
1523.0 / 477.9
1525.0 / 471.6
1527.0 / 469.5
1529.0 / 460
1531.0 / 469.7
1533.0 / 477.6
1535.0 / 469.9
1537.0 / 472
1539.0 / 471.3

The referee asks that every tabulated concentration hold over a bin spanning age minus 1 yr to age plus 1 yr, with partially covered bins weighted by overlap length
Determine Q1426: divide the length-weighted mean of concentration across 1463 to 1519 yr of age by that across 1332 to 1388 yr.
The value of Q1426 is 1.04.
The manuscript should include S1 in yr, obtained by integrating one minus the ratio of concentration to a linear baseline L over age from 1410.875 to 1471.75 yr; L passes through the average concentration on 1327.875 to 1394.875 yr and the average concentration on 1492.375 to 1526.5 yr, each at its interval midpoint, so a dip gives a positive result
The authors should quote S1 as 3.0 yr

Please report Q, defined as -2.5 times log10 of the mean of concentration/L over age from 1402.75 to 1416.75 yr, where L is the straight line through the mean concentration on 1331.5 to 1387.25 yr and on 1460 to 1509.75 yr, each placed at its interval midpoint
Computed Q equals 0.03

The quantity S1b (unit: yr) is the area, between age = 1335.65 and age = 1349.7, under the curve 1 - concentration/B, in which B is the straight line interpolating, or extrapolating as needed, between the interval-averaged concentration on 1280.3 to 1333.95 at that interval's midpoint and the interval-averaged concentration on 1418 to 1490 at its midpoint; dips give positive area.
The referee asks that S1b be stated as 0.2 yr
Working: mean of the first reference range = 445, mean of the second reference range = 431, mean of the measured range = 434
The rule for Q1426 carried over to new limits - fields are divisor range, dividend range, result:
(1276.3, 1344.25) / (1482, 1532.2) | 1.03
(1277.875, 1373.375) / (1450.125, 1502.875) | 1.01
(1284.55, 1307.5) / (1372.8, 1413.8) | 0.98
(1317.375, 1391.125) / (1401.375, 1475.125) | 0.99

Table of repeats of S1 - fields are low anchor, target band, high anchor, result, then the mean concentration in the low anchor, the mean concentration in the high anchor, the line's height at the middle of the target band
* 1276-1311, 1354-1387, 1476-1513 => 1.70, 455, 452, 454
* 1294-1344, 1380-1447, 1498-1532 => 3.27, 438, 466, 452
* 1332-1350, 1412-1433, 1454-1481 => 0.34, 435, 436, 436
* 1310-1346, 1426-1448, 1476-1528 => 1.31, 437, 459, 450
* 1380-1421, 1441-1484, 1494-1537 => 1.76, 433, 467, 451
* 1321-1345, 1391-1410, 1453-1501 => 0.37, 435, 442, 439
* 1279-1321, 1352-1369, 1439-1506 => 0.75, 447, 440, 445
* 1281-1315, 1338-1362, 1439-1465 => 0.55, 446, 428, 440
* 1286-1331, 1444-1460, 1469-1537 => 0.89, 442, 458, 453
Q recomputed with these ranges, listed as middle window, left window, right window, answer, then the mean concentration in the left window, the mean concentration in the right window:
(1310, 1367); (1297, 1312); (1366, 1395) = 0.01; 438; 434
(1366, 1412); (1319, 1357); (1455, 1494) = 0.01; 434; 440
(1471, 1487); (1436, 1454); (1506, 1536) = 0.01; 423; 469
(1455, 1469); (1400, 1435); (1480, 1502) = 0.01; 428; 452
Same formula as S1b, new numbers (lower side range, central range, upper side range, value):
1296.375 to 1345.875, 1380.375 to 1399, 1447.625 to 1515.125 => 0.08 yr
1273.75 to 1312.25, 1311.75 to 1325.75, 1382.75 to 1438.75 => 0.30 yr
